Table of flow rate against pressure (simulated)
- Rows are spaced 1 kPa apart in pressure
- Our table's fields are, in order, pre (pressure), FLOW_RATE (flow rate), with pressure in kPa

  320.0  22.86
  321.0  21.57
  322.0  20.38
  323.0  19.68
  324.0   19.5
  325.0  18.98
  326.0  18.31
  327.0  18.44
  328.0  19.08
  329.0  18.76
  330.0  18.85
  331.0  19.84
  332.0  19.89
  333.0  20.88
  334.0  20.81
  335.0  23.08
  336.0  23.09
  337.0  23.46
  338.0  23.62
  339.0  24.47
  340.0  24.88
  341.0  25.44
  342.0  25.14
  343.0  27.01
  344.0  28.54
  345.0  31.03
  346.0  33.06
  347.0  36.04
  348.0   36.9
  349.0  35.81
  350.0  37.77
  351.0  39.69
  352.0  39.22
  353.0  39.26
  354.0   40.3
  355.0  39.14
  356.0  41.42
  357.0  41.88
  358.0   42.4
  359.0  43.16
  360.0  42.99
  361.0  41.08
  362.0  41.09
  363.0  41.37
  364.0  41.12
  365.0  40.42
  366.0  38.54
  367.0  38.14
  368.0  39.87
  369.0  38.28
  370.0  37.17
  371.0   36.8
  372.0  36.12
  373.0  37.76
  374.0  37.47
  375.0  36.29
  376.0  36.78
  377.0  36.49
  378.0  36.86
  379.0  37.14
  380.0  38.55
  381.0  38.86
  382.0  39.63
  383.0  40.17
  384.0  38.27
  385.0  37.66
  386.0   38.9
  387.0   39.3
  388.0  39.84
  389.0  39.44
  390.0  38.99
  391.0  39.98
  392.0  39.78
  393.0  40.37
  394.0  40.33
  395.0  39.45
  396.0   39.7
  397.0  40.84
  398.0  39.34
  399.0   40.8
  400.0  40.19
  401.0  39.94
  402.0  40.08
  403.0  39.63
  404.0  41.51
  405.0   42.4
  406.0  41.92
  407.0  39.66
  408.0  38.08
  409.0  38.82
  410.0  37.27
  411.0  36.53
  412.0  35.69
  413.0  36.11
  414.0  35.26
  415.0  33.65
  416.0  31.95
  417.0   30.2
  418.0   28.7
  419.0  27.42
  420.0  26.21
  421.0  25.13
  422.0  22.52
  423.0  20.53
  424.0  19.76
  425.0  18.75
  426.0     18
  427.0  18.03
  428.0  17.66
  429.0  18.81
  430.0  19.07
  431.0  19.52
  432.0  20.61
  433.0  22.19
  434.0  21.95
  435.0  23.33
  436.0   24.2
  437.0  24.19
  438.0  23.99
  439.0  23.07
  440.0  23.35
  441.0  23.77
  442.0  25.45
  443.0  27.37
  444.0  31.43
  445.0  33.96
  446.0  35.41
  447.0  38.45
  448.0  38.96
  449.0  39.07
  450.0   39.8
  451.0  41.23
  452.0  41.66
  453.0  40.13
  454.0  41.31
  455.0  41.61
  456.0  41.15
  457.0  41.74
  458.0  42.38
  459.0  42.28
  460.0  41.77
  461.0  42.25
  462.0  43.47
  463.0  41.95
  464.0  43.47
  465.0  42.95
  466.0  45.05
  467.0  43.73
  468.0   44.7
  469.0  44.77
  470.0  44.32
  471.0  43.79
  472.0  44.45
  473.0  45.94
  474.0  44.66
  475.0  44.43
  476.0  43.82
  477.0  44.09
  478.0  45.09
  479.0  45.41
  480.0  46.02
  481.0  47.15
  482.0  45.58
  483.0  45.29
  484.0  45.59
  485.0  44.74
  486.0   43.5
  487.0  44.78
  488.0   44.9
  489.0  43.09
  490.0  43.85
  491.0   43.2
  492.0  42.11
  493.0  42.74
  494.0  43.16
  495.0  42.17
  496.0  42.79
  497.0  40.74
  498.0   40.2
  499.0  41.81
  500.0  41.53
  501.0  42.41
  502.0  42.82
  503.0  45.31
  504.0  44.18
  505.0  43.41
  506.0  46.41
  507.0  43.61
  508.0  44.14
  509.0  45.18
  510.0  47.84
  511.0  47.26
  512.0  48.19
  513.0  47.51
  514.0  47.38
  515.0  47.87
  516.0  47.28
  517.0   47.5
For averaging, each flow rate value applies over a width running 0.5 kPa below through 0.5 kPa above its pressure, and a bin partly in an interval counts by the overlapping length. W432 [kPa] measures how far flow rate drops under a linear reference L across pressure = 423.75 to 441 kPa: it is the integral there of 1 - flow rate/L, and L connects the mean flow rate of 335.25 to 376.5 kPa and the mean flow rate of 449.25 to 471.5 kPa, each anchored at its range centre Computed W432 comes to 8.3 kPa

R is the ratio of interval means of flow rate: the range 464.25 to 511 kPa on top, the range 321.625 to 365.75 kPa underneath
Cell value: 1.46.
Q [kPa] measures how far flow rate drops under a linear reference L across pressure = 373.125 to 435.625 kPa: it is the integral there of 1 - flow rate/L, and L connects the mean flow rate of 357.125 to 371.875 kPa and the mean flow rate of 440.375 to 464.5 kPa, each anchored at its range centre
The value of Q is 9.2 kPa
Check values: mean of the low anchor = 40.1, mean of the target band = 33.5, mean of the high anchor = 38.3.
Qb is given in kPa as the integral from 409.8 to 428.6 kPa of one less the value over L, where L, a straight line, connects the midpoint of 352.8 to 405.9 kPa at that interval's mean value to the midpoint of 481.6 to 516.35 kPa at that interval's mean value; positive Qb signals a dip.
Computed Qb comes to 6.4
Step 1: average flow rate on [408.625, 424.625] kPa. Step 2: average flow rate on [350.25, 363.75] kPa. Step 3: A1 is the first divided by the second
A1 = 0.74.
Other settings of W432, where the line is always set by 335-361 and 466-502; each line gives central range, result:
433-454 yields 5.1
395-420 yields 0.7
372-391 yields -1.0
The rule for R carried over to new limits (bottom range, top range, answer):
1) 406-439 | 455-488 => 1.64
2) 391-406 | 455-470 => 1.06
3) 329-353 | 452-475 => 1.55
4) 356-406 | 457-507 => 1.11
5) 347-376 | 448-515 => 1.11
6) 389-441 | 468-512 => 1.42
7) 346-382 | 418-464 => 0.78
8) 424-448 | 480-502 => 1.79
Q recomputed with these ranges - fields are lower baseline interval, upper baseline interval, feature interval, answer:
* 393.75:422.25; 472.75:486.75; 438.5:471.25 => 2.8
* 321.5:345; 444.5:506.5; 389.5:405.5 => -4.5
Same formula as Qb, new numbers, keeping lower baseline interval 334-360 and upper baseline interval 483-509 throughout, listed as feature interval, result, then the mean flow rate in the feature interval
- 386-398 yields -1.2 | 39.8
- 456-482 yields -1.5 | 44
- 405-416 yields 0.0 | 37.3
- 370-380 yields -0.6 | 37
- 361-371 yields -1.5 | 39.5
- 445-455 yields 0.2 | 39.4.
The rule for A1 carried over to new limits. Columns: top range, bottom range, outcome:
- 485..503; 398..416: 1.11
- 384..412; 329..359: 1.30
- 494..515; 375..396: 1.14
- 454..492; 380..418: 1.14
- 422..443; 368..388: 0.57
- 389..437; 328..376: 0.95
